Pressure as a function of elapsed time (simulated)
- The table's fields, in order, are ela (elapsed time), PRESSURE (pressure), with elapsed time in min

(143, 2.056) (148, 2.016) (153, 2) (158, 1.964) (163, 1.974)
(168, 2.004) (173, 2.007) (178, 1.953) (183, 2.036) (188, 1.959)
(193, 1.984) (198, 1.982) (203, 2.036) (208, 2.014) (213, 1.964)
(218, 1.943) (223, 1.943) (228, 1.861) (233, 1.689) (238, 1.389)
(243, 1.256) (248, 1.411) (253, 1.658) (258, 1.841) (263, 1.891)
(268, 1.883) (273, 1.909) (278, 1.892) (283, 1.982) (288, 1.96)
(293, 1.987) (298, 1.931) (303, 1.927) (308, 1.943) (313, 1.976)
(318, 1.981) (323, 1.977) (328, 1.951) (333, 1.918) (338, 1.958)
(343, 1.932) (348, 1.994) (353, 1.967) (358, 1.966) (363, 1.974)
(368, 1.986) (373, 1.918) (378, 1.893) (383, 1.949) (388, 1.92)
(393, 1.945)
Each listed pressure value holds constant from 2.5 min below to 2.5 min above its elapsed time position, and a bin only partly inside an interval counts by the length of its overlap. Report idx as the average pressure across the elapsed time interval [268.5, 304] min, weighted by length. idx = 1.94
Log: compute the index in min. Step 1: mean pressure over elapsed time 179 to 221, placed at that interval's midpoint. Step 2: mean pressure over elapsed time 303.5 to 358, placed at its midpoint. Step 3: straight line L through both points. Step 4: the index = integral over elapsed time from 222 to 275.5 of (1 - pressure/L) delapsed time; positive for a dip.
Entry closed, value 7.6 min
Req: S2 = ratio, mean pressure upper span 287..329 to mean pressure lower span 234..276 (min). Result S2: 1.18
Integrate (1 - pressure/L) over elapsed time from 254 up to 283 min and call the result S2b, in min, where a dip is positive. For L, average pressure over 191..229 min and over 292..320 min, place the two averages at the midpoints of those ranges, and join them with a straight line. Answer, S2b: 1.2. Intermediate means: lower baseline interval 1.97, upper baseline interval 1.96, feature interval 1.88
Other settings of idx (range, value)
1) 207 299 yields 1.81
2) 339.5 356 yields 1.96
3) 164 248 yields 1.86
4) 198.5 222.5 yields 1.98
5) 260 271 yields 1.89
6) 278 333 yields 1.96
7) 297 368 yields 1.96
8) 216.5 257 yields 1.64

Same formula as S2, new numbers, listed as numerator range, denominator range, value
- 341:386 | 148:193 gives 0.98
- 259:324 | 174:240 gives 1.01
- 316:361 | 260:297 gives 1.02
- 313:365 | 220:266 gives 1.18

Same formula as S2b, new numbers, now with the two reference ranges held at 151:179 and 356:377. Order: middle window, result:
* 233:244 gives 3.12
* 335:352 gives -0.01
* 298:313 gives 0.18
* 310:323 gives -0.09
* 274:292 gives 0.21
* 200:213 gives -0.21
